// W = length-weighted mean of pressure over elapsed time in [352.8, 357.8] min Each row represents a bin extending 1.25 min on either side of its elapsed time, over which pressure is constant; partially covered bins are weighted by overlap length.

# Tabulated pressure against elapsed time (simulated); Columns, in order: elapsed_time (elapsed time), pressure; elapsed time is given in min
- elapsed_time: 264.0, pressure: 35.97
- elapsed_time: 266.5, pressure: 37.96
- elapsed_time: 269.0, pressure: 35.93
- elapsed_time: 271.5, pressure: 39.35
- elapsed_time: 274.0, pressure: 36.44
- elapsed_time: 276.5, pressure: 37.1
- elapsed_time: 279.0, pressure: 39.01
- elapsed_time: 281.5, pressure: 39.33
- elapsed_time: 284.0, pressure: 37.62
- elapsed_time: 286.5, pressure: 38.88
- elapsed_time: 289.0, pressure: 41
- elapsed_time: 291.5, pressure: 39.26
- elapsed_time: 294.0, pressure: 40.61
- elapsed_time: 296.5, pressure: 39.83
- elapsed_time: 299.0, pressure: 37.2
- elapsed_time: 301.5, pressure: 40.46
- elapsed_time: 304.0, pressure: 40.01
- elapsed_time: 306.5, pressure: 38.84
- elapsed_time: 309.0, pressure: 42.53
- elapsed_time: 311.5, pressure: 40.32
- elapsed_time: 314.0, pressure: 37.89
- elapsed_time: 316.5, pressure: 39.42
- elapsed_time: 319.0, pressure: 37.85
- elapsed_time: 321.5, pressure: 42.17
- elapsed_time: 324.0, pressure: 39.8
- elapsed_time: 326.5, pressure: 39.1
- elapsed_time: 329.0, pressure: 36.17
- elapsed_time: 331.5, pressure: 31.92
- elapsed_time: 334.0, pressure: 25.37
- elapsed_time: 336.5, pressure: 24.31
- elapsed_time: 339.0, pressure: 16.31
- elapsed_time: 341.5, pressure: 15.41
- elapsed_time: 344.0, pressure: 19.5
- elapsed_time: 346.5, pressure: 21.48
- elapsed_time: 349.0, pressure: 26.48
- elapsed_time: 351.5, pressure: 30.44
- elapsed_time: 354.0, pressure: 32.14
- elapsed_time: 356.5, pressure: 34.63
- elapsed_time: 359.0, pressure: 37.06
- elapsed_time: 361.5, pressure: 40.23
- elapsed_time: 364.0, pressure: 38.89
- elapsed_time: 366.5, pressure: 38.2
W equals 33.4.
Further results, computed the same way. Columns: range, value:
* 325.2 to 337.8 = 31.3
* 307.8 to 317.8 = 40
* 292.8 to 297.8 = 40.2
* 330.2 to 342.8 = 22.7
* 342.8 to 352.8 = 24.5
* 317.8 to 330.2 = 39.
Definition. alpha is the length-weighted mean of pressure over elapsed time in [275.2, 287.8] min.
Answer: 38.4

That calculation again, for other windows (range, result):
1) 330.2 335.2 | 28.8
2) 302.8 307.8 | 39.5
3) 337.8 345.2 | 17.1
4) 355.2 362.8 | 37.3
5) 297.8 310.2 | 39.8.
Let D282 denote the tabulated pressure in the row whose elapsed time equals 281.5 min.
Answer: 39.33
